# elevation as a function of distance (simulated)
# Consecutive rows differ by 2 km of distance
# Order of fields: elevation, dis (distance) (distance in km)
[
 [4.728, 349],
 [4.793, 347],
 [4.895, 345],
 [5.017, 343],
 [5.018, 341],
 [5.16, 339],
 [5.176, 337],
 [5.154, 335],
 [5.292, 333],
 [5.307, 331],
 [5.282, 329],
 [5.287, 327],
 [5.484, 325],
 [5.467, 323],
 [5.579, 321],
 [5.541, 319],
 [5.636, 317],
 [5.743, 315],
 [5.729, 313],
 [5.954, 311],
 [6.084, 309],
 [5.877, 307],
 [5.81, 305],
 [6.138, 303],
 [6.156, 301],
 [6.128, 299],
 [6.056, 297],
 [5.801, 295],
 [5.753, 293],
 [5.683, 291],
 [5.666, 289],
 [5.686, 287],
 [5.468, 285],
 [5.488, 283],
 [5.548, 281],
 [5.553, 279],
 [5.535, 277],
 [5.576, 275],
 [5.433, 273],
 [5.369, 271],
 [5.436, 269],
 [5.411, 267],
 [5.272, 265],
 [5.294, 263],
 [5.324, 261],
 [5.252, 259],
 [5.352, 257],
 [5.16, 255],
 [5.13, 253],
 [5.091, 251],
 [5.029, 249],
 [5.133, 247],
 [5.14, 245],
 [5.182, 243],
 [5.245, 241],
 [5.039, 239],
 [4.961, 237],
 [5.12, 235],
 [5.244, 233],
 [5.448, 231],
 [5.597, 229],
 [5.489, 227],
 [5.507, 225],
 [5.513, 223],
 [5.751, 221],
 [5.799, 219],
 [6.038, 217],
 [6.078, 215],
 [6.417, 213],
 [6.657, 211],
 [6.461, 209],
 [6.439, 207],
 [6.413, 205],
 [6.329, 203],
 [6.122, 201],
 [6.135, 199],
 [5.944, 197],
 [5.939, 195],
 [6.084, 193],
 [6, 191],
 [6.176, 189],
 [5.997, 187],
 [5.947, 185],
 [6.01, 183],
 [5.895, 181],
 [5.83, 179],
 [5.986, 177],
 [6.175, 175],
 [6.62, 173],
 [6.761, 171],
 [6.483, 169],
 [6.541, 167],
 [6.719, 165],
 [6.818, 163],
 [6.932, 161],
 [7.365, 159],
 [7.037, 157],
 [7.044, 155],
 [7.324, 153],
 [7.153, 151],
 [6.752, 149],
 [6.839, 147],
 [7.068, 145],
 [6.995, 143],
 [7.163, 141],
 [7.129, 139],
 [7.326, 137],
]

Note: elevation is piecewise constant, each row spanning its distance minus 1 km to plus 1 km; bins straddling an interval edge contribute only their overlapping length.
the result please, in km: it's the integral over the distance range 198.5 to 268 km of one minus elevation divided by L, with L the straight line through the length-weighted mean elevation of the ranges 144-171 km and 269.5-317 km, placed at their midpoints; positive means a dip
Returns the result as 7.63 km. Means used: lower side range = 6.92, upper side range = 5.74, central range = 5.58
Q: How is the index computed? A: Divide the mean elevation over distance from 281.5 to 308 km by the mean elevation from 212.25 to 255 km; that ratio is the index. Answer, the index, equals 1.07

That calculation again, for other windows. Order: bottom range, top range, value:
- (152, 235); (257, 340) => 0.90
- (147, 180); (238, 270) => 0.78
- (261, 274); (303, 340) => 1.03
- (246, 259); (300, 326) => 1.12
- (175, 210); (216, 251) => 0.88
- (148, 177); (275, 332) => 0.84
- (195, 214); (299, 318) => 0.94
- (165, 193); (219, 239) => 0.87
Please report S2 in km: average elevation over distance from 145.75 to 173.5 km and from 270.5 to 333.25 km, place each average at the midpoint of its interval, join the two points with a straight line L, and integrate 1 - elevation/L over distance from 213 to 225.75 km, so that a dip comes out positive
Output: 1.1 km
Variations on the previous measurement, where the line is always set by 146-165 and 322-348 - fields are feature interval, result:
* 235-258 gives 3.59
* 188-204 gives 1.23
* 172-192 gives 2.01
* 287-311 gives -1.60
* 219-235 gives 1.99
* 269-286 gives 0.81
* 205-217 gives 0.12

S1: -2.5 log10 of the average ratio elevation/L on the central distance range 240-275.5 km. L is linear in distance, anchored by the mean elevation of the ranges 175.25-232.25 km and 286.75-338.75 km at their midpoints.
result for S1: 0.11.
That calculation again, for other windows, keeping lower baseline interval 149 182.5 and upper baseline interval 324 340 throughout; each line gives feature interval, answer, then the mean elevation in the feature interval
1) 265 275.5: 0.07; 5.42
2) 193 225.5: 0.03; 6.11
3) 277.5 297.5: 0.00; 5.66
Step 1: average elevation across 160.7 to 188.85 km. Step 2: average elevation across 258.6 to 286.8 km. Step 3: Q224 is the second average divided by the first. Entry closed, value 0.86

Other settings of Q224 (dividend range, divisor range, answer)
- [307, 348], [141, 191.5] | 0.82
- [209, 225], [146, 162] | 0.85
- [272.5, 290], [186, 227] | 0.91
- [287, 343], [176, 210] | 0.92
